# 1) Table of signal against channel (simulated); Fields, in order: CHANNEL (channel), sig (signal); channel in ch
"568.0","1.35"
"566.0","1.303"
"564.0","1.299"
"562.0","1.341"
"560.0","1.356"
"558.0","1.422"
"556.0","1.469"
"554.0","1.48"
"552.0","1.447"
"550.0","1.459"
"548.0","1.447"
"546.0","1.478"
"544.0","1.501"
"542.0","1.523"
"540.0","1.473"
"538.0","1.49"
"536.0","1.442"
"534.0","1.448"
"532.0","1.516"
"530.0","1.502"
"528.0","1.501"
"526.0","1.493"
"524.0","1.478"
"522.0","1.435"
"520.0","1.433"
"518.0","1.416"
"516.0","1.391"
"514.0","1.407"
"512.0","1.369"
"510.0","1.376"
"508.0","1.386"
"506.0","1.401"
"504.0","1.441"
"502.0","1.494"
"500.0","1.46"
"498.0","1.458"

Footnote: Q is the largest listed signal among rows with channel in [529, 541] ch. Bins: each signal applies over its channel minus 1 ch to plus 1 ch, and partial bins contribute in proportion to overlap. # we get 1.516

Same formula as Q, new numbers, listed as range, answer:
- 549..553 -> 1.459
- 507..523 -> 1.435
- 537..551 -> 1.523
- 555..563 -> 1.469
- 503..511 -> 1.441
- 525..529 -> 1.501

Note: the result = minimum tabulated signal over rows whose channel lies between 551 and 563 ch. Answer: 1.341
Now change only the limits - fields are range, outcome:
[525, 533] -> 1.493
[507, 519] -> 1.369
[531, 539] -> 1.442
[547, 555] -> 1.447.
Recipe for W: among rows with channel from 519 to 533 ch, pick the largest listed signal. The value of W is 1.516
